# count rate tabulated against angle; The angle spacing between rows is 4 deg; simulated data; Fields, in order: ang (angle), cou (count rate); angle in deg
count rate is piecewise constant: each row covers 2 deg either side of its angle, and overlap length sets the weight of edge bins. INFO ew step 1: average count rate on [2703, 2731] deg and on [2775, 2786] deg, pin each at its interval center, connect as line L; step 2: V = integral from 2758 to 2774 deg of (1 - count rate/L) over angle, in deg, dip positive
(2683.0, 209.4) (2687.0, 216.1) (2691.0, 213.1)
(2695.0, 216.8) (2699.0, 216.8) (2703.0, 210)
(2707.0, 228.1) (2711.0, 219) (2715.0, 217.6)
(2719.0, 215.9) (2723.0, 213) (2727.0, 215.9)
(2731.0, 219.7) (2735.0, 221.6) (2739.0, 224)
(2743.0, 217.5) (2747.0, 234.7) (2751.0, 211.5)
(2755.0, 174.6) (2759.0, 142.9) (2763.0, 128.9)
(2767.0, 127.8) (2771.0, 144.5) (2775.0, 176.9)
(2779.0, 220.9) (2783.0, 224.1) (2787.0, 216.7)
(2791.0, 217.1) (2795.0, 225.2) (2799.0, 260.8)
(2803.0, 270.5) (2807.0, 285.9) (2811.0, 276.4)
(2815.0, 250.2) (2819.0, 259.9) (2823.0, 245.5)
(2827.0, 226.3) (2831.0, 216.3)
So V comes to 5.7 deg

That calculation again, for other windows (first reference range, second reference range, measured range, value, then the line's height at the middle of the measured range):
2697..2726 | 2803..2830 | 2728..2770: 7.4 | 231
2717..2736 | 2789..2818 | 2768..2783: 3.6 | 241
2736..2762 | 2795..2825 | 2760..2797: 7.2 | 229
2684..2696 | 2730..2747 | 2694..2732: 0.2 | 218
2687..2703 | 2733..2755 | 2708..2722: -0.1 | 216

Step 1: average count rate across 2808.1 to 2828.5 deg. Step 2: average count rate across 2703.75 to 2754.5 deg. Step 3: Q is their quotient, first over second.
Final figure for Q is 1.16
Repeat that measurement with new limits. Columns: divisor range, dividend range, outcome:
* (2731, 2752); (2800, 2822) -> 1.20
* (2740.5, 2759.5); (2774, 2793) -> 1.06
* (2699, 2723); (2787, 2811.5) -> 1.16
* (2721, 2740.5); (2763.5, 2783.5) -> 0.79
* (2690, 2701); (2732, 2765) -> 0.90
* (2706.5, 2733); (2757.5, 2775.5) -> 0.65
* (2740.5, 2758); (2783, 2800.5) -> 1.11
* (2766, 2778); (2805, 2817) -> 1.72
